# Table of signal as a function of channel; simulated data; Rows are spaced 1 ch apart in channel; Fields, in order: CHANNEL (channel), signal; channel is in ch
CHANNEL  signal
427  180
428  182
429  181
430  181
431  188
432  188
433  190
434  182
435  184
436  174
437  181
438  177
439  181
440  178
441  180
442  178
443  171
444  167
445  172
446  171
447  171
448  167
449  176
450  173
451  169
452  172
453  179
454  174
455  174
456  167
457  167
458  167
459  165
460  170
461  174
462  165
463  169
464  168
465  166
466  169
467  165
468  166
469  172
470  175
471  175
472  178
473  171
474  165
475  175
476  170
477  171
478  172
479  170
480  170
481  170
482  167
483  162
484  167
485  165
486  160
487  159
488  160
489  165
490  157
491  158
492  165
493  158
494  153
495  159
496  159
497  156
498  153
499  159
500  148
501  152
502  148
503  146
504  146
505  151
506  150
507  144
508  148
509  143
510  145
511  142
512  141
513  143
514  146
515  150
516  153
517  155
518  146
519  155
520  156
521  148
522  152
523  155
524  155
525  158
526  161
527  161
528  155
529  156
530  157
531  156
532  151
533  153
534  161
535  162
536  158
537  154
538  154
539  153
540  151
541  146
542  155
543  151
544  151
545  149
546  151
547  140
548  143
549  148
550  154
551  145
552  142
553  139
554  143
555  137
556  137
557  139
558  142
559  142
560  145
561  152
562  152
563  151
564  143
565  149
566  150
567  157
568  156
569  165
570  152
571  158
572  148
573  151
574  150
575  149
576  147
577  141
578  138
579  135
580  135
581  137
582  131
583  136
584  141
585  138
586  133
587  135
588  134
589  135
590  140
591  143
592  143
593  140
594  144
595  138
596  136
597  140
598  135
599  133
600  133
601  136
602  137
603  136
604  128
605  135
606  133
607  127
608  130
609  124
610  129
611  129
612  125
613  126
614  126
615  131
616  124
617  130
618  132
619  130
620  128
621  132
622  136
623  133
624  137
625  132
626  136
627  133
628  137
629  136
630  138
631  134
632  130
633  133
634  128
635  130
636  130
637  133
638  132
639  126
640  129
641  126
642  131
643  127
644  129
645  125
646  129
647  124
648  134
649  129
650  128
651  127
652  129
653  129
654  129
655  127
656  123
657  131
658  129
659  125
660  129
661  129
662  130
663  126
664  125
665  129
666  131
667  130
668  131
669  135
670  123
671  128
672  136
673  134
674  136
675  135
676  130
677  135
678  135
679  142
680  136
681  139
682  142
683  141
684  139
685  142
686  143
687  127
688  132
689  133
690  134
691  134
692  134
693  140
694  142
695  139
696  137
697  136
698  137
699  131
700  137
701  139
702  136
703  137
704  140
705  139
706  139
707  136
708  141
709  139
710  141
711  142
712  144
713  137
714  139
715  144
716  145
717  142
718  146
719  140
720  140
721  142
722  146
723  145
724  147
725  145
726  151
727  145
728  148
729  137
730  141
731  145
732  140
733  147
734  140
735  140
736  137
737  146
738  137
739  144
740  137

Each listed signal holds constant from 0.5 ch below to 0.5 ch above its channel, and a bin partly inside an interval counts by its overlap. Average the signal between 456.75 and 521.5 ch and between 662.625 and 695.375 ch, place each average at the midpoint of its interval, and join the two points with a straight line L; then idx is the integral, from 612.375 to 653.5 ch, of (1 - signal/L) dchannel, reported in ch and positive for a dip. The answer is 3.0 ch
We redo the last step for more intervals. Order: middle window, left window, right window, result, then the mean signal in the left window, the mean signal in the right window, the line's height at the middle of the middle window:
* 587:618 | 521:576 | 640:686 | 1.8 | 151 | 131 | 142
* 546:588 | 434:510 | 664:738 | 2.7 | 166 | 138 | 154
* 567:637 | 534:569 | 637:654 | 0.8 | 149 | 129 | 138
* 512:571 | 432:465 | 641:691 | 1.8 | 174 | 131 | 156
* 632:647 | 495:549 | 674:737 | 1.6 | 152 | 140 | 144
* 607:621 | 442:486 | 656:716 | 1.8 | 170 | 135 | 147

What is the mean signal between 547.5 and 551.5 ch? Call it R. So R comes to 148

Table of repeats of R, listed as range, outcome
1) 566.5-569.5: 159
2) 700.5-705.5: 138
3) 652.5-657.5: 128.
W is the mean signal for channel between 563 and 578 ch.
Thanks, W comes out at 151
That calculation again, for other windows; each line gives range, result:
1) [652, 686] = 132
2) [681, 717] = 138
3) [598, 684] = 131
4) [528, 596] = 146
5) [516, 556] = 152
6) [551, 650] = 137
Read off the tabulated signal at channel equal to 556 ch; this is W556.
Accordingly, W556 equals 137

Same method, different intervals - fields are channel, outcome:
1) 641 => 126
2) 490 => 157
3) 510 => 145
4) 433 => 190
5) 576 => 147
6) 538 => 154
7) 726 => 151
